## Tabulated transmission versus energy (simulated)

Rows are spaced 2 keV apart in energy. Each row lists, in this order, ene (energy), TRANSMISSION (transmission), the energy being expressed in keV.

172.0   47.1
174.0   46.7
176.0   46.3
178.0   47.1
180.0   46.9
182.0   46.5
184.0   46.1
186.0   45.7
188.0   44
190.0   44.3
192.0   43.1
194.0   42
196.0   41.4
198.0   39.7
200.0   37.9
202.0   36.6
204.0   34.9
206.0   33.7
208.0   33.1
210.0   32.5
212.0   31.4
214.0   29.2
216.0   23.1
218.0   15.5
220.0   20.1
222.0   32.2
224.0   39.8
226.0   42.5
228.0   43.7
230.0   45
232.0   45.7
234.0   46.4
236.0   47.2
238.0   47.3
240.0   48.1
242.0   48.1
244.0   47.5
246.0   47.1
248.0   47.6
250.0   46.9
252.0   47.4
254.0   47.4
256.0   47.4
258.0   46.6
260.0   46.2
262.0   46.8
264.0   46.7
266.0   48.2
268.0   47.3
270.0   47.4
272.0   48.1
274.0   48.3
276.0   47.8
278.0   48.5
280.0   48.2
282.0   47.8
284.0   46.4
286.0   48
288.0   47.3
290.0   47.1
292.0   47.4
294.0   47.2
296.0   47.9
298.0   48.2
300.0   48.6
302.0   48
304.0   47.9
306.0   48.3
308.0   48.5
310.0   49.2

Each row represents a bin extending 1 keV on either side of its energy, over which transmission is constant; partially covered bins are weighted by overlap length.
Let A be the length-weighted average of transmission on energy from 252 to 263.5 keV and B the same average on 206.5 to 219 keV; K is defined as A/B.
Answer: 1.69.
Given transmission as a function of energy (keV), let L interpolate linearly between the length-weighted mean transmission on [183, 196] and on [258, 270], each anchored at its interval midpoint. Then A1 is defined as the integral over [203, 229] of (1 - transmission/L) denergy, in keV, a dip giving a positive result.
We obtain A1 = 7.7 keV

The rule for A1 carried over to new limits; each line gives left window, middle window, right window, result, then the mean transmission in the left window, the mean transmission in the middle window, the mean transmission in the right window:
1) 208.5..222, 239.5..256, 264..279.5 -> -3.84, 26.1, 47.5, 47.9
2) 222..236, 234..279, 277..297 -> -2.12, 43.3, 47.4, 47.6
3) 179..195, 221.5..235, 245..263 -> 1.07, 44.8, 42.6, 47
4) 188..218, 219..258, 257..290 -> -2.33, 35.5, 44.1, 47.5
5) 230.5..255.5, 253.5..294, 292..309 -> 0.17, 47.2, 47.4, 48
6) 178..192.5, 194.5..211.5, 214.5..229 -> 0.97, 45.4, 36.3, 30.9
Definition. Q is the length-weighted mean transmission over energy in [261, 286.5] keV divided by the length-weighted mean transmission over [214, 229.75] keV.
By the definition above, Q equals 1.5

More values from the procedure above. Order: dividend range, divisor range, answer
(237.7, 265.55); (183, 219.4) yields 1.31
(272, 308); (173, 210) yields 1.15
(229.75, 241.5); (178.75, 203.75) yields 1.10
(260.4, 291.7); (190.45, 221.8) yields 1.44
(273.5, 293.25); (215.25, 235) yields 1.34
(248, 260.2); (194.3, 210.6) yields 1.29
